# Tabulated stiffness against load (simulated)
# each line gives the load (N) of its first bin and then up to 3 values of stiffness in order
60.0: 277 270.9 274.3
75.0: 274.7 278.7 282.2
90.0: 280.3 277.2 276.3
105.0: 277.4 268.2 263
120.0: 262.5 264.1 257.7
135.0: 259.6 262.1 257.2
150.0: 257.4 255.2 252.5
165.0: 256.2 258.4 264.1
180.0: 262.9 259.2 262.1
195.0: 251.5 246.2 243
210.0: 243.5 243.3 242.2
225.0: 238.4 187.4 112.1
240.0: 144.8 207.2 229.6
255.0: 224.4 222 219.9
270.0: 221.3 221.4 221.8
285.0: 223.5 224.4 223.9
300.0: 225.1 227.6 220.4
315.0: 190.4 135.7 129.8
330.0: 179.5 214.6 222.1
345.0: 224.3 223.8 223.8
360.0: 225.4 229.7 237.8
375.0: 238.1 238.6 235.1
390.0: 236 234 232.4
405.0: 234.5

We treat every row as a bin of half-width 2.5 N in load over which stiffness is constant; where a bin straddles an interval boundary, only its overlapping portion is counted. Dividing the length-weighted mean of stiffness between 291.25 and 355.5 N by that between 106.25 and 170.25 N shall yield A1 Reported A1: 0.78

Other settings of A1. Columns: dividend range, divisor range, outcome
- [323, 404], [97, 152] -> 0.84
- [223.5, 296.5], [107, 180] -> 0.80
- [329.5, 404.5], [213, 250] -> 1.15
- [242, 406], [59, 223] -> 0.83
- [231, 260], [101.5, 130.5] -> 0.70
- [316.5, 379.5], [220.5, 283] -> 1.01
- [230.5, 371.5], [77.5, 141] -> 0.77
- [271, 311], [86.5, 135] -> 0.83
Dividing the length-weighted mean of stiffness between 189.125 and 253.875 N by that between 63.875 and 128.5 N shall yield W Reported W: 0.8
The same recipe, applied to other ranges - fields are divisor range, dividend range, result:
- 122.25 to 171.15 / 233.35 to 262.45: 0.74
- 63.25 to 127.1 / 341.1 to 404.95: 0.85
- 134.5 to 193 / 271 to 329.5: 0.79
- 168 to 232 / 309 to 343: 0.74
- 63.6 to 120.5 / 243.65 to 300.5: 0.81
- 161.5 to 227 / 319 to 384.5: 0.84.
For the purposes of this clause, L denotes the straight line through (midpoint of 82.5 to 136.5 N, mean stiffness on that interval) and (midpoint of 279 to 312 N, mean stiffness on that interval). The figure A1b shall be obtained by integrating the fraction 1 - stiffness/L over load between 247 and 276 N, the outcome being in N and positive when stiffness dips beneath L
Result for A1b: 1.18 N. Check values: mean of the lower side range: 270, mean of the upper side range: 224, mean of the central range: 223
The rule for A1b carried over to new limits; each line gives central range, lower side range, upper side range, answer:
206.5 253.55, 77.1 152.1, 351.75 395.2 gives 8.6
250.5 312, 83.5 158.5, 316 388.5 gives 1.3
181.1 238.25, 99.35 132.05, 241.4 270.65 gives 1.2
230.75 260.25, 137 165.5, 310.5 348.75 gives 4.4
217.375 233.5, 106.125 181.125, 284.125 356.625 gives 1.3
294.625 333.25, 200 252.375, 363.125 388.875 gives 6.0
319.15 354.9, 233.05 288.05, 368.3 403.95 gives 4.7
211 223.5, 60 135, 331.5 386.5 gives 0.4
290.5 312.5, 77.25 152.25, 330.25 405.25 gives 1.3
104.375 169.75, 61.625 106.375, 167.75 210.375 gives 1.3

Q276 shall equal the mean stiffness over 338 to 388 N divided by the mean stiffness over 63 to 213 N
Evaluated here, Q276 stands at 0.87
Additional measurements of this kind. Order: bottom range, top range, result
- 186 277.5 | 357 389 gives 1.06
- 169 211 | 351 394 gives 0.91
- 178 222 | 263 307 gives 0.89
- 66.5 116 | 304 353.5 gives 0.71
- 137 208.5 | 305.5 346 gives 0.74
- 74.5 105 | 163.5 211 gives 0.92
